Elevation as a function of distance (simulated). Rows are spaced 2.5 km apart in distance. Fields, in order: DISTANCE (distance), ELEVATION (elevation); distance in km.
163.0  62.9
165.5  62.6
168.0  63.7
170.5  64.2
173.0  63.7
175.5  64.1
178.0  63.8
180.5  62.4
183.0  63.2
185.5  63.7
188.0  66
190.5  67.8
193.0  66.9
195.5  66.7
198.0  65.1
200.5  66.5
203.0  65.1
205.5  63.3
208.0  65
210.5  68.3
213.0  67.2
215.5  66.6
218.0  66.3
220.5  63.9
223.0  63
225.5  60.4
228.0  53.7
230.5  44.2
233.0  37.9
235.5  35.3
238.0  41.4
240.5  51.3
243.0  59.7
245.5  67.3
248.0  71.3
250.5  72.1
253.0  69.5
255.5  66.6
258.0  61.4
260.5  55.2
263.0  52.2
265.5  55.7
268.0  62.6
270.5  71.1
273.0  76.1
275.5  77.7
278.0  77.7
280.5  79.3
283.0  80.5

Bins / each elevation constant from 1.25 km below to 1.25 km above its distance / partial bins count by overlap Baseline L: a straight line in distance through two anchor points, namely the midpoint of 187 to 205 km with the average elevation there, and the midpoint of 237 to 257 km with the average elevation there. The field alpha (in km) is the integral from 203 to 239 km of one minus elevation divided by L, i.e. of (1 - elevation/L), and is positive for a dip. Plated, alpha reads 4.06 km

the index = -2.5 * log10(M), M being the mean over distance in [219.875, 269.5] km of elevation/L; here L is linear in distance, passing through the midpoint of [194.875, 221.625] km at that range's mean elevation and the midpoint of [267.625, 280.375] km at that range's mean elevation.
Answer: 0.228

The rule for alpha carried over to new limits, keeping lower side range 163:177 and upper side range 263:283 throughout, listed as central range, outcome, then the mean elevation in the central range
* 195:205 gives 0.0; 65.6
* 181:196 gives -0.1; 65.5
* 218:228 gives 0.8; 61.8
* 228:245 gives 5.4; 46.6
